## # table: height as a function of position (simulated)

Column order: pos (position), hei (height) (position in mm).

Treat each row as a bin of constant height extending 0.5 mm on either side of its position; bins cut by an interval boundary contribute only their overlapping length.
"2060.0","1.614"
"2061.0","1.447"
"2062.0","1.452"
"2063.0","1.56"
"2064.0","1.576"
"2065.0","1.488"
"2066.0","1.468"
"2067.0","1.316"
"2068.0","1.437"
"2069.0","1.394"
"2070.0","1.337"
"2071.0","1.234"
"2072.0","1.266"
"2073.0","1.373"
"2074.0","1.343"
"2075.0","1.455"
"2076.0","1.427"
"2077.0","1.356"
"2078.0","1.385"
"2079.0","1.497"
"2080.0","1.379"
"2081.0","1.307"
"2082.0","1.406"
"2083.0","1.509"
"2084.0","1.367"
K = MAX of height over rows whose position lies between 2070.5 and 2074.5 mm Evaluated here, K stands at 1.373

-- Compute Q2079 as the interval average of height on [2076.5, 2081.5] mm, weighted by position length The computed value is 1.38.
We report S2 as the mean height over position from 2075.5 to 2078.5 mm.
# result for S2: 1.39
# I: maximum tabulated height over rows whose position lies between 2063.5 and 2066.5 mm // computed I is 1.576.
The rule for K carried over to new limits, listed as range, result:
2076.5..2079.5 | 1.497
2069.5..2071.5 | 1.337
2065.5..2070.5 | 1.468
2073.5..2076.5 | 1.455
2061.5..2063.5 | 1.56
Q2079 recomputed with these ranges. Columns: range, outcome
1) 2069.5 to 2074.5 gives 1.31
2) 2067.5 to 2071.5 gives 1.35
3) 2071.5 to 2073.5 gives 1.32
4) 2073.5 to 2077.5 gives 1.4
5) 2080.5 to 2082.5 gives 1.36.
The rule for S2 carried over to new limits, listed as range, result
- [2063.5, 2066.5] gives 1.51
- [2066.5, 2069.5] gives 1.38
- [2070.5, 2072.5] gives 1.25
